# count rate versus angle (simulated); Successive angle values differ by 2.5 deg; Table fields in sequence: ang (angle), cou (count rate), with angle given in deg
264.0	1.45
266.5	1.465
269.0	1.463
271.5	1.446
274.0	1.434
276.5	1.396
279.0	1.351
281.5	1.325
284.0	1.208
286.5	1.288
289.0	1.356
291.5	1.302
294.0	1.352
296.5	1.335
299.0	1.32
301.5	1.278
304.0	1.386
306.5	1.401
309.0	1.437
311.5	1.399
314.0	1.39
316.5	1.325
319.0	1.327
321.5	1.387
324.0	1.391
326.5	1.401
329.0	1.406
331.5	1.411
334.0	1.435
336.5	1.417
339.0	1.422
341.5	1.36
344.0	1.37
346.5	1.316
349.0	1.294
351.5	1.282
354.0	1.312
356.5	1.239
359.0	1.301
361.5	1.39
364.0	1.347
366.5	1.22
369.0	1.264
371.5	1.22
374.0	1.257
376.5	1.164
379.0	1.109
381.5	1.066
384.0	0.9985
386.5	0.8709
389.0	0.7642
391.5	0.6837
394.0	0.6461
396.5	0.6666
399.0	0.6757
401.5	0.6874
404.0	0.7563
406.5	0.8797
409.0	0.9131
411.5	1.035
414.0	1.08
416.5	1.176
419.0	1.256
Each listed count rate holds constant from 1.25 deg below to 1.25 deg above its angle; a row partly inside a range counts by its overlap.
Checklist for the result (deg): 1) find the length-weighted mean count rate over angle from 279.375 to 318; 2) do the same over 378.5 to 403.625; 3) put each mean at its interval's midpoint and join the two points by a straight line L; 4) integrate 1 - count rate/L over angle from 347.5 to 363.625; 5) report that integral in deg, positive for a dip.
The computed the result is -4.7 deg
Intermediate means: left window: 1.34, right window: 0.806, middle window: 1.31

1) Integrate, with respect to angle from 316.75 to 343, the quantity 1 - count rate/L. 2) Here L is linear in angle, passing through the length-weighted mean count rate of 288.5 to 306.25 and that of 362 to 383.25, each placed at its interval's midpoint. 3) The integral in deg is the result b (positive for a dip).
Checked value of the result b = -2.3 deg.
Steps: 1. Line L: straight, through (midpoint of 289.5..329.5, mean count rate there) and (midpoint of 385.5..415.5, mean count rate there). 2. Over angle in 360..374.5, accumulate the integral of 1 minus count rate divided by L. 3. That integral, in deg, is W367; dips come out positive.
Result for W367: -3.9 deg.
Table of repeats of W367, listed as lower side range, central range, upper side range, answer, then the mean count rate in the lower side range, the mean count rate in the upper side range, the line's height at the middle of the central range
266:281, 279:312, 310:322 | 1.29 deg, 1.42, 1.37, 1.39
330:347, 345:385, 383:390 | -4.91 deg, 1.39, 0.878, 1.11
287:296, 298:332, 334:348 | -0.50 deg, 1.33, 1.38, 1.36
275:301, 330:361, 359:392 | -4.10 deg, 1.32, 1.12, 1.19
